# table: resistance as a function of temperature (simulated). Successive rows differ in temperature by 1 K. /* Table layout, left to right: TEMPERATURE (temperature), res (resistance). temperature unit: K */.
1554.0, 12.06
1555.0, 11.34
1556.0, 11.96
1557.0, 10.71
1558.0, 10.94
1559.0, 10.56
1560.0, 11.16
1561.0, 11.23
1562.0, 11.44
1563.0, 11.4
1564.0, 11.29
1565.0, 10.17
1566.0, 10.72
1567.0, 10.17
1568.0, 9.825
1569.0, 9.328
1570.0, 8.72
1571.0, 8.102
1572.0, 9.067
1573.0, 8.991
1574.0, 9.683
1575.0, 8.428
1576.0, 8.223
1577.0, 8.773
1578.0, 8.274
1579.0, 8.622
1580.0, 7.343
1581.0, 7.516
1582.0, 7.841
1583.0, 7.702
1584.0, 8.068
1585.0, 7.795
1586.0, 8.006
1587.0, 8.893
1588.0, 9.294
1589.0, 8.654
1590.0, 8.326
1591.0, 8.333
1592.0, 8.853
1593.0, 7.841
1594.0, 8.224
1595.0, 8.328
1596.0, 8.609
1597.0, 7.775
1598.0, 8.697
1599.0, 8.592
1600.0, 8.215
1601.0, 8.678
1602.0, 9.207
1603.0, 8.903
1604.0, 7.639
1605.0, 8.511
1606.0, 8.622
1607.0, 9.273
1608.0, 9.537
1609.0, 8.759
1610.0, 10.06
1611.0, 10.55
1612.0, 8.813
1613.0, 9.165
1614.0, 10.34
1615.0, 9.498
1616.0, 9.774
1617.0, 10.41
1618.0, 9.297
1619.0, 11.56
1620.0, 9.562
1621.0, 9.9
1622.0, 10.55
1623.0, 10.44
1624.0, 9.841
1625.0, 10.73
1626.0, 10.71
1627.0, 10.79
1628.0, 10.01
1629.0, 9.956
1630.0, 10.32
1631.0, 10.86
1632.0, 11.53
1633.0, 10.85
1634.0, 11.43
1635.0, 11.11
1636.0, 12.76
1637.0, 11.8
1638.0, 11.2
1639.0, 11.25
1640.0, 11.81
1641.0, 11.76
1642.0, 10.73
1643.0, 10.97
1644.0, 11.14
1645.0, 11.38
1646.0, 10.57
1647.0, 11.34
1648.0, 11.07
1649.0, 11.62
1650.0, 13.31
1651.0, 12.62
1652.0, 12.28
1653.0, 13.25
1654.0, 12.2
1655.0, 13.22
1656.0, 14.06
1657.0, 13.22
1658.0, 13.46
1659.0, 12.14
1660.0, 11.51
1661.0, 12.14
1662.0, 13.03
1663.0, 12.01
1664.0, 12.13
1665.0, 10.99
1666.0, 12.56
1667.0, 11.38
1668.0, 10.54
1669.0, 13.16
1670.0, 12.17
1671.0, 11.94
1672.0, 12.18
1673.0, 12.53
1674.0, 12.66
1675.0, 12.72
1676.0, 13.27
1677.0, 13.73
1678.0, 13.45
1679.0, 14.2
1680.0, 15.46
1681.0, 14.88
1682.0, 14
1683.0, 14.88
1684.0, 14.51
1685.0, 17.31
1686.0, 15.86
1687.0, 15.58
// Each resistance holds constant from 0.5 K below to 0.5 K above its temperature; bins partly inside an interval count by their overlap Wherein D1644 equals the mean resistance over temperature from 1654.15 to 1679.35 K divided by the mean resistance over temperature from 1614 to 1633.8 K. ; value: 1.2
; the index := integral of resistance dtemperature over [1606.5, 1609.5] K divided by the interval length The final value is 9.19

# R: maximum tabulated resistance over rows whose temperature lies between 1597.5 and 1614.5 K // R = 10.55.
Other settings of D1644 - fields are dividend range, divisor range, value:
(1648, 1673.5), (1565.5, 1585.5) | 1.43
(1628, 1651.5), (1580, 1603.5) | 1.36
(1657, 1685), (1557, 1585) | 1.38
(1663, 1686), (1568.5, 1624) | 1.49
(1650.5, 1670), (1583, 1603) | 1.47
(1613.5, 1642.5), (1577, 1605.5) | 1.29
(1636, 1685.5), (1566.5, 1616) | 1.44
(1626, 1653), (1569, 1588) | 1.35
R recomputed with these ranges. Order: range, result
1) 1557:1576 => 11.44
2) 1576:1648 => 12.76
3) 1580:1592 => 9.294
